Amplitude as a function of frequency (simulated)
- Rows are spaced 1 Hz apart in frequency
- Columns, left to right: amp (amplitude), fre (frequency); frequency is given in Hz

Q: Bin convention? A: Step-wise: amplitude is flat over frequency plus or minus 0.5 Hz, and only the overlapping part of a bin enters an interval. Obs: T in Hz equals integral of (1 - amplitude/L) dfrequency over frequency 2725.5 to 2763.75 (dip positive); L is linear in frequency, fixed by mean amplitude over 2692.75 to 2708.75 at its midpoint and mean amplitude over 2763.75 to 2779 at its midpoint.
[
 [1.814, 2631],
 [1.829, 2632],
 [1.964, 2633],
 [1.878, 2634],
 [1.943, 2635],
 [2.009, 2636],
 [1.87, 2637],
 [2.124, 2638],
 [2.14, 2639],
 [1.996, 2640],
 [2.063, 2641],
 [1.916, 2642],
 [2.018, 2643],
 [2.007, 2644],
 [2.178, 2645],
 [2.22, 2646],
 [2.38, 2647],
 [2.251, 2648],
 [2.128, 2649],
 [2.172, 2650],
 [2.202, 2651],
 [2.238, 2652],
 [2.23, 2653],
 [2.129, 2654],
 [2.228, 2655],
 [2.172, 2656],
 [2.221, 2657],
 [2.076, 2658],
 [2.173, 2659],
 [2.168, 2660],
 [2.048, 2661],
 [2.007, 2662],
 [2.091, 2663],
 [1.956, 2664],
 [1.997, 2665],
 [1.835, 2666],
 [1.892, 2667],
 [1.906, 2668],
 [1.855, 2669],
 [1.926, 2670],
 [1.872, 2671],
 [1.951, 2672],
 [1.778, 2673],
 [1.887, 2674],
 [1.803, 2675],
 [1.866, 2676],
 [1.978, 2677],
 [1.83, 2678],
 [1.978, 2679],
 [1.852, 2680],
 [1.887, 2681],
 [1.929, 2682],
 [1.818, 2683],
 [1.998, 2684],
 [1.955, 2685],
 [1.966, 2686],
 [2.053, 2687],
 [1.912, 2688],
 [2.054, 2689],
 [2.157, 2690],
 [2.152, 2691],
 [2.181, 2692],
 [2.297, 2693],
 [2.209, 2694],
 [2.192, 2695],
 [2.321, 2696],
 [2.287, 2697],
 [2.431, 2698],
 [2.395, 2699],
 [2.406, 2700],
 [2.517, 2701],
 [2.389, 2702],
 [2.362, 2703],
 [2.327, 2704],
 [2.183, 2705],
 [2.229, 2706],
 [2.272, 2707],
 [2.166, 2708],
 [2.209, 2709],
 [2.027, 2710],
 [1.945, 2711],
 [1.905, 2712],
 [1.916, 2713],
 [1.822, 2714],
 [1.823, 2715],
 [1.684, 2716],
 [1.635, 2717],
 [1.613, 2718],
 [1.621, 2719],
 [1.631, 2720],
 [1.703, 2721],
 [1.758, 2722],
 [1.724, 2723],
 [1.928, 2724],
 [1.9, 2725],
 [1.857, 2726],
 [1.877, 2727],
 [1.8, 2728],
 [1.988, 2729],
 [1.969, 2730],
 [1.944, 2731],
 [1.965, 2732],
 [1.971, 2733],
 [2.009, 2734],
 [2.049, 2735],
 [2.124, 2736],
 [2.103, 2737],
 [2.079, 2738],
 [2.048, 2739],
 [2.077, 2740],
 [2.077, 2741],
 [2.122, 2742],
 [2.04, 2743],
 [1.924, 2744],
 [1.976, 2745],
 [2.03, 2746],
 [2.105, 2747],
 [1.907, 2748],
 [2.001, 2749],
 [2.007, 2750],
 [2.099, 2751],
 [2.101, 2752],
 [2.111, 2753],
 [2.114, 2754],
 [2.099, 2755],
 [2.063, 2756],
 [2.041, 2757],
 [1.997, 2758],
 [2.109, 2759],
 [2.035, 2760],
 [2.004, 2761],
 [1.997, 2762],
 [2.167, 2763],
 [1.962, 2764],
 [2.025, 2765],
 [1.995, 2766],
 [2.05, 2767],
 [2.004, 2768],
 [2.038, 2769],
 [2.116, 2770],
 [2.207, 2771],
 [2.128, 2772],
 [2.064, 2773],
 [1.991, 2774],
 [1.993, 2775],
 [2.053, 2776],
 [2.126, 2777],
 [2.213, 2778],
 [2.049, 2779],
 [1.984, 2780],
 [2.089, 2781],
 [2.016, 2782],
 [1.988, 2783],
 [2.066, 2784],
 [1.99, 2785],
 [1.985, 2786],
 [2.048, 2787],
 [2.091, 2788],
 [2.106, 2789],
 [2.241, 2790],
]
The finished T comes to 2.3 Hz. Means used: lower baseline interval 2.31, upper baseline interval 2.07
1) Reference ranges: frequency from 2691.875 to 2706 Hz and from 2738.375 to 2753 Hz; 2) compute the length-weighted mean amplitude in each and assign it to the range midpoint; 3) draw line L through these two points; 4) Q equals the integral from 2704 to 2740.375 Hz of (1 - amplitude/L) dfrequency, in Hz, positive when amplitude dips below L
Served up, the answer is 4.1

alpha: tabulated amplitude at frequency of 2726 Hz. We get 1.857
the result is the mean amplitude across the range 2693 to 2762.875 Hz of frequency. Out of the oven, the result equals 2.04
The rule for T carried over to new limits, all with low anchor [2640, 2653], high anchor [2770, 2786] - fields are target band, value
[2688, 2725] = 0.8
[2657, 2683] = 2.3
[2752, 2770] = 0.2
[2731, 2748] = 0.4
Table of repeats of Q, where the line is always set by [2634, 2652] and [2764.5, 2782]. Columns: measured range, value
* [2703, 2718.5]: 0.6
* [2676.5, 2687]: 0.8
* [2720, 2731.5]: 1.3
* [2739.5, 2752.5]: 0.2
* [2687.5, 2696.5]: -0.4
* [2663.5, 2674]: 1.0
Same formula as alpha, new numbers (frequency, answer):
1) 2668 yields 1.906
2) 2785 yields 1.99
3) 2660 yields 2.168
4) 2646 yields 2.22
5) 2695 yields 2.192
